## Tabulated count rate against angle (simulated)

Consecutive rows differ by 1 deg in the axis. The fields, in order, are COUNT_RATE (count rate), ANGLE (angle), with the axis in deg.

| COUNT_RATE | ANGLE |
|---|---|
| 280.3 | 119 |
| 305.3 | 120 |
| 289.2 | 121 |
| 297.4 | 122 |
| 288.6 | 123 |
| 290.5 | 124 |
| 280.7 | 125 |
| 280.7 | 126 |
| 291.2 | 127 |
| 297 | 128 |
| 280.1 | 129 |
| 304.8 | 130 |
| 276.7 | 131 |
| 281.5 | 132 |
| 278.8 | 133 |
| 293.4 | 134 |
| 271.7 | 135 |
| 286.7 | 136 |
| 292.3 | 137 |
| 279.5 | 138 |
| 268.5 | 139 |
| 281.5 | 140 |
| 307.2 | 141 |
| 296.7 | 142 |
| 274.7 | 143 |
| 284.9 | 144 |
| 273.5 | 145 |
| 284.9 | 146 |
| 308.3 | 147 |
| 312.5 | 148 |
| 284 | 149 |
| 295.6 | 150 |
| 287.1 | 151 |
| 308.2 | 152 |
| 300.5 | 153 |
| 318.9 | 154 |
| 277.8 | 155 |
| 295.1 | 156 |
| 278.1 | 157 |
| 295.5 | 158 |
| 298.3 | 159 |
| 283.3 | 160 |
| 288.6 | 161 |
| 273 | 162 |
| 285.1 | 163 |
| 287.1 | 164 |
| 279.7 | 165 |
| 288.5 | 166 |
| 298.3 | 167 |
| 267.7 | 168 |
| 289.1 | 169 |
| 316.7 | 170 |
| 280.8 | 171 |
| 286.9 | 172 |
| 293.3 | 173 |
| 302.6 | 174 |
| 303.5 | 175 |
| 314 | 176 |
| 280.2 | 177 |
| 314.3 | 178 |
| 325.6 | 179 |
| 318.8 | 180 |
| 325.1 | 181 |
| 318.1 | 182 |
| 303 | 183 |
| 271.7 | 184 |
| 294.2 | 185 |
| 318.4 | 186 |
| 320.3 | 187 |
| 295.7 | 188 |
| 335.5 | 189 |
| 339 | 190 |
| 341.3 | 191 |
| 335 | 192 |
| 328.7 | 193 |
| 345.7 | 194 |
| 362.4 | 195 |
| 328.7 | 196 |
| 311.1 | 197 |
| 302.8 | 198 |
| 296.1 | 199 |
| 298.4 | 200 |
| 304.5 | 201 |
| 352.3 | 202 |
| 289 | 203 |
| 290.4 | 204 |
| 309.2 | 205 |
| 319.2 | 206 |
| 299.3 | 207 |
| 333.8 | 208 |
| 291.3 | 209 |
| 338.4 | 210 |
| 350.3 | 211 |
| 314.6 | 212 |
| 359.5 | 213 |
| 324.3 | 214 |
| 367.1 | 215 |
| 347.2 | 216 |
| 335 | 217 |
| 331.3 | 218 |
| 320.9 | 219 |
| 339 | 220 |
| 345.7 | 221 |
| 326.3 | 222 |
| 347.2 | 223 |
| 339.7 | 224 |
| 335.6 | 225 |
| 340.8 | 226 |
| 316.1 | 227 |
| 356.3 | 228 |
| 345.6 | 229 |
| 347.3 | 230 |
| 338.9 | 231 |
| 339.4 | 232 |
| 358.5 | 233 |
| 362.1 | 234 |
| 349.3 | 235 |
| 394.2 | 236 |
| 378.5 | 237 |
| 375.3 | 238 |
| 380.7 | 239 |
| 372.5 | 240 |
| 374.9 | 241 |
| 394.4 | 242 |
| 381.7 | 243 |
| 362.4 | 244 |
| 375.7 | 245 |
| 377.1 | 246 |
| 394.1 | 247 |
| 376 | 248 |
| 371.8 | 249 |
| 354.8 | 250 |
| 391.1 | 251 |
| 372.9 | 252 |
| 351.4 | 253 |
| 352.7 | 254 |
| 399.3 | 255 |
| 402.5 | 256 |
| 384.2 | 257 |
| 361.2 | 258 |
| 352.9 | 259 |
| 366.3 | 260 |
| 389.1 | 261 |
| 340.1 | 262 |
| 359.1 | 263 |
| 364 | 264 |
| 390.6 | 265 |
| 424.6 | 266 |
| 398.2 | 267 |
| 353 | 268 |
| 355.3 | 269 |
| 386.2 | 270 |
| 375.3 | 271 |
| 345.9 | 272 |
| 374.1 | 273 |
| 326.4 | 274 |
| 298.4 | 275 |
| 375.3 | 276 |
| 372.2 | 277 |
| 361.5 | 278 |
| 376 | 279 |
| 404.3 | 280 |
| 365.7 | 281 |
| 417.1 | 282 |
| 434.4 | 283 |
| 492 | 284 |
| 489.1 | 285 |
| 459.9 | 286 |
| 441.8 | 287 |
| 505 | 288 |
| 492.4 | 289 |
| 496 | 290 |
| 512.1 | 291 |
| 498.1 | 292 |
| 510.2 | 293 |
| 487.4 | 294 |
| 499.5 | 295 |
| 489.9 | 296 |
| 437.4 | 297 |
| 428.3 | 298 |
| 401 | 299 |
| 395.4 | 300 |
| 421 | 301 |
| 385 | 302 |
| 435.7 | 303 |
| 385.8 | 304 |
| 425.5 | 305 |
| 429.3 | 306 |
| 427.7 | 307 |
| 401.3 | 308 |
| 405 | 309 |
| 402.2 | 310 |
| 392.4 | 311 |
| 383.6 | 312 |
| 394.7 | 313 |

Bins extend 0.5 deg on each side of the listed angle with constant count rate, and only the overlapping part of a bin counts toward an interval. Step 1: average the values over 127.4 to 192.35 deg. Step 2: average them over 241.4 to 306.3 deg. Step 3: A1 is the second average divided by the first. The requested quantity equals 1.4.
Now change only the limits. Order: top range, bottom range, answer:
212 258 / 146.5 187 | 1.21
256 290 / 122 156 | 1.36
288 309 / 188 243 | 1.33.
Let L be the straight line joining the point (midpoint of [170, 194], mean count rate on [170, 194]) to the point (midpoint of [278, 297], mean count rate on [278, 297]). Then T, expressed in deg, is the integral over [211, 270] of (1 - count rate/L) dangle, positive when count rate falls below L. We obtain 4.90 deg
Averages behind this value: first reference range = 312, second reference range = 462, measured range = 362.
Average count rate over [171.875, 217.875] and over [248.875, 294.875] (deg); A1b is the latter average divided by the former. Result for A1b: 1.26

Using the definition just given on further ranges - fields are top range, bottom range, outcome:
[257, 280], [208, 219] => 1.09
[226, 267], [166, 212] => 1.19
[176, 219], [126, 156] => 1.11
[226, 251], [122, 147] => 1.28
